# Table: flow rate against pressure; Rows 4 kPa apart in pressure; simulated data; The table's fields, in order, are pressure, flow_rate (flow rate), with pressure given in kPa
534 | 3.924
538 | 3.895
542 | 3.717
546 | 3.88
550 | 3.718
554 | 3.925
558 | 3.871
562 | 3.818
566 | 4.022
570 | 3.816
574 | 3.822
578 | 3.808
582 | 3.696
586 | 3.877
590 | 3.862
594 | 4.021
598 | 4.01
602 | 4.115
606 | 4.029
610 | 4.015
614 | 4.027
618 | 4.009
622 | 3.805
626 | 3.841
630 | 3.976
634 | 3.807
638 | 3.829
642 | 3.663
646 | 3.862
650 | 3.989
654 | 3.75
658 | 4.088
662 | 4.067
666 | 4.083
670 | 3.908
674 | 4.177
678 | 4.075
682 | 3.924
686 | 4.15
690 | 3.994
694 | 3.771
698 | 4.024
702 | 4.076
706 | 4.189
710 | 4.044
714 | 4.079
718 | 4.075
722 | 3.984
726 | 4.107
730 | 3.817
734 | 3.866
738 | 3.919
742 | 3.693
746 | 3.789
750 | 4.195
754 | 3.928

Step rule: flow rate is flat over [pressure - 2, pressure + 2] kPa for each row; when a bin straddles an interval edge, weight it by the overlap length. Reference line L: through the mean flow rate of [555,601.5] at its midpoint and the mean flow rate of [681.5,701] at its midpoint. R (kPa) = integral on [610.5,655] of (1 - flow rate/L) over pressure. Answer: 0.6 kPa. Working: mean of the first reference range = 3.88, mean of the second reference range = 3.98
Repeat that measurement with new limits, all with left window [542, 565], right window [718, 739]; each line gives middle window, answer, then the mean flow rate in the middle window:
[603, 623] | -0.6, 3.99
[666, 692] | -0.8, 4.04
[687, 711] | -0.5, 4.02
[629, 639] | 0.1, 3.86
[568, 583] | 0.2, 3.79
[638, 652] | 0.2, 3.84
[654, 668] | -0.4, 4.03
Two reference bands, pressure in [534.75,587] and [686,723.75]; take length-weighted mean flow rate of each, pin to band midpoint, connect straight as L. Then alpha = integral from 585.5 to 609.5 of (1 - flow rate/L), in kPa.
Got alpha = -0.7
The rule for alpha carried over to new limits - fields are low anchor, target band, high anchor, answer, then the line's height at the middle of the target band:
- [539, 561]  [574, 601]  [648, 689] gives 0.0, 3.89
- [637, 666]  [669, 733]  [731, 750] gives -2.4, 3.88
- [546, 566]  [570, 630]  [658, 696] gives -0.1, 3.92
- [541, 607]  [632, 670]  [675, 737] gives 0.5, 3.96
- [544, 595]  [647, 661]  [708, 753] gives -0.1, 3.91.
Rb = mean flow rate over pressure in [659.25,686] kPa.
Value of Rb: 4.05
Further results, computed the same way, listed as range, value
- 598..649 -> 3.92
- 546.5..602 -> 3.88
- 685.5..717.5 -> 4.04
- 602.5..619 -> 4.03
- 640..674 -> 3.94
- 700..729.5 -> 4.07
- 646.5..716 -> 4.02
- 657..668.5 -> 4.07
